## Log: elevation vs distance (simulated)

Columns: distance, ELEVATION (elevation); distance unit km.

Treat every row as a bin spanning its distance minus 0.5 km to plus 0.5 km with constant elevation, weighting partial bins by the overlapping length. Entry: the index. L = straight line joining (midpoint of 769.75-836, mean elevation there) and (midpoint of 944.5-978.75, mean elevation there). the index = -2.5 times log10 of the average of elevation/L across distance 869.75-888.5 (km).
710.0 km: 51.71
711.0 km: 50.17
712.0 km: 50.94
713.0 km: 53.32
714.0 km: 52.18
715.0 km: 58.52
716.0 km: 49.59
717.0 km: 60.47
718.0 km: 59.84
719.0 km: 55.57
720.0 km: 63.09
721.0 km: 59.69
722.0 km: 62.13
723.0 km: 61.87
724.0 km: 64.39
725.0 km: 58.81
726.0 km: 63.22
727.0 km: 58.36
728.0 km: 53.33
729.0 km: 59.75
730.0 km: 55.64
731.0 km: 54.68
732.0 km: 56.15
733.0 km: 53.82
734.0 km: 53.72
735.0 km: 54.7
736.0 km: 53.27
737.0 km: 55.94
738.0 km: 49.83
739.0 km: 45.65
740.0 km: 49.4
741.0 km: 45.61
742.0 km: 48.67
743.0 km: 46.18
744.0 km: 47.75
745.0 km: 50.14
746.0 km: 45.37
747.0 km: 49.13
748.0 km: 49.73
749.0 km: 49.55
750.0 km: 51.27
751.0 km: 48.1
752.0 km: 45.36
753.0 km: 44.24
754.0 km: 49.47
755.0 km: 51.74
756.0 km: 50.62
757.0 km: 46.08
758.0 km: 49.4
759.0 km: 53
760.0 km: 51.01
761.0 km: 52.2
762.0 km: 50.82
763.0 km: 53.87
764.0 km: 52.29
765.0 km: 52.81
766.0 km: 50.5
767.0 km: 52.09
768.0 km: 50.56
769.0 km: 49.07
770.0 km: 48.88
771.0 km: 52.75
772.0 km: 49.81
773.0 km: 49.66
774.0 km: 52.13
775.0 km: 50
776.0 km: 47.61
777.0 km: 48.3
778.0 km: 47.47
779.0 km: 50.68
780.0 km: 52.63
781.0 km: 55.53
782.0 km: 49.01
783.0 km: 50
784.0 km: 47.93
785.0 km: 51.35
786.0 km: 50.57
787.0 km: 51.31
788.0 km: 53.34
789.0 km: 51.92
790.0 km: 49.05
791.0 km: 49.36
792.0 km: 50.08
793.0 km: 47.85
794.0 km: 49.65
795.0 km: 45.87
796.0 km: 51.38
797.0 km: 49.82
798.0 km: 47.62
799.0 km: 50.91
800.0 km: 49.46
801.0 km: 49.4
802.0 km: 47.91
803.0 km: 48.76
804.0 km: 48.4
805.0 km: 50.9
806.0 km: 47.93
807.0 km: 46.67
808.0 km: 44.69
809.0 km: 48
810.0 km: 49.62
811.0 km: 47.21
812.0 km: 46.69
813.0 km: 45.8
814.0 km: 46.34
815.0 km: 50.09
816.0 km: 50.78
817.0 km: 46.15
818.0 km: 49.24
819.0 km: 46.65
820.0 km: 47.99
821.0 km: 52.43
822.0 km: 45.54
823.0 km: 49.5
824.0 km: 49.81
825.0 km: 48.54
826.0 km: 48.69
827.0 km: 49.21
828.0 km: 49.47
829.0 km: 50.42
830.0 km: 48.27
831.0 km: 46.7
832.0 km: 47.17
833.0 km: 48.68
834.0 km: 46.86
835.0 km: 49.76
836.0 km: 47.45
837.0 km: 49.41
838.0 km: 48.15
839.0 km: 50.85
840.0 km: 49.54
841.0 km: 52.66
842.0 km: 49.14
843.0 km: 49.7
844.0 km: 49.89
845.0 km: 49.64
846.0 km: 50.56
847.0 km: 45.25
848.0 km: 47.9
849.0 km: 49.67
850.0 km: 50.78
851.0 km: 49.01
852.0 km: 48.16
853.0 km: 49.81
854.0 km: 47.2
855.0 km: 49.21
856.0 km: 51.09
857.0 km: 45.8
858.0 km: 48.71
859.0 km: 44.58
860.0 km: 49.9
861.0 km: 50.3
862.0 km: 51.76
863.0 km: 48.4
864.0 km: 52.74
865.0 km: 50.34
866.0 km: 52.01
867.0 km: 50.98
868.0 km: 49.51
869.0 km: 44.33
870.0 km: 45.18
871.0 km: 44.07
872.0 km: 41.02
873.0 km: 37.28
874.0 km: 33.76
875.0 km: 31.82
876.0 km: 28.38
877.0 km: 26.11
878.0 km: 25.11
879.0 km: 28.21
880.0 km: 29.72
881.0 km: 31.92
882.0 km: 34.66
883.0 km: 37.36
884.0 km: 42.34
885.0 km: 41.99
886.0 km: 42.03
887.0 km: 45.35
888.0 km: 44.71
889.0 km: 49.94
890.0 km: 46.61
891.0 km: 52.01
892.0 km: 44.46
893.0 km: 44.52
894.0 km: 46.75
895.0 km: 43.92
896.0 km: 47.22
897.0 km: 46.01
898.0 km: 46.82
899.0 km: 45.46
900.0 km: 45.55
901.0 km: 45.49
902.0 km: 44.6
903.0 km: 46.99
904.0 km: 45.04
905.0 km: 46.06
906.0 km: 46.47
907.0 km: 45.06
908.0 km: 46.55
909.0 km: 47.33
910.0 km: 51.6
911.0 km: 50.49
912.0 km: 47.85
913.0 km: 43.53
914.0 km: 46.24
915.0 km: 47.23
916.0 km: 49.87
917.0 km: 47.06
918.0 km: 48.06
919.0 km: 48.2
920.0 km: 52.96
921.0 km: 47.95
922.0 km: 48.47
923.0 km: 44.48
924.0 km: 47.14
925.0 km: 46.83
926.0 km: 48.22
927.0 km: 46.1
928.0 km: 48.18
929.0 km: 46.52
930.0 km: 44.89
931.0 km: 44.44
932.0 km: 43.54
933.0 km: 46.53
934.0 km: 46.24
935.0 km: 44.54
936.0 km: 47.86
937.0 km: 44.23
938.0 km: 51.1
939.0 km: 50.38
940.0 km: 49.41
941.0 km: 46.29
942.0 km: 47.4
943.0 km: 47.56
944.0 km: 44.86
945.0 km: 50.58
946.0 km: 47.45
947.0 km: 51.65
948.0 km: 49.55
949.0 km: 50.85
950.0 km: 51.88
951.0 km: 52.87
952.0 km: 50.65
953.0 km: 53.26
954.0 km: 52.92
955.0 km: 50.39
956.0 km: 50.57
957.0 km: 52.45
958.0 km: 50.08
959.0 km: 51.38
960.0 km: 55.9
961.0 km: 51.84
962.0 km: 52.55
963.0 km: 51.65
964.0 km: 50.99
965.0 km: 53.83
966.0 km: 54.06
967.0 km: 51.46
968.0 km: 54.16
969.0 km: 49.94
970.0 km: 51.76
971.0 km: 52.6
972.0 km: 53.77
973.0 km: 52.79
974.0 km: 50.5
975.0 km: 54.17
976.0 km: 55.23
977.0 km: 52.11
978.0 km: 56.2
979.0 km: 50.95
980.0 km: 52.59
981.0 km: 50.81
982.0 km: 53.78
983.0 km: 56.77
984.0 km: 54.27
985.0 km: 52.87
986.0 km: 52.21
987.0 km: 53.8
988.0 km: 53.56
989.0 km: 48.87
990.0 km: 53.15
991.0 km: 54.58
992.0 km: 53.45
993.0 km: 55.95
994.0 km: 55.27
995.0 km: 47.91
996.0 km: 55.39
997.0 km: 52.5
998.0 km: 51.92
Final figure 0.36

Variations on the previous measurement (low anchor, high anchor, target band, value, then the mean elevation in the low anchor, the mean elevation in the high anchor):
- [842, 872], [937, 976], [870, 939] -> 0.14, 48.7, 51.2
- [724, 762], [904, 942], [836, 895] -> 0.09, 51.5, 47.2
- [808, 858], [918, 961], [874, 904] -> 0.19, 48.7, 48.8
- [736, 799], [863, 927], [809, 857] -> -0.04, 49.9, 44.2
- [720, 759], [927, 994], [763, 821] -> 0.06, 52.6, 51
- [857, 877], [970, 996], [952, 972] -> -0.01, 44.6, 53.1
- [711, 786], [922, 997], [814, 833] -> 0.07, 52.2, 50.7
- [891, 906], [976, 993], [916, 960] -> 0.01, 45.9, 53.3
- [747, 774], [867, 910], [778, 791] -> -0.05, 50.2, 42.1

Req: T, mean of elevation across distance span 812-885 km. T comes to 45.9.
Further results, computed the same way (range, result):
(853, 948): 45.3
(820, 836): 48.7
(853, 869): 49.3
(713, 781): 52.4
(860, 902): 42.7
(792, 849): 48.6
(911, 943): 47.2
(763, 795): 50.4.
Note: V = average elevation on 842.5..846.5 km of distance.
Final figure 49.9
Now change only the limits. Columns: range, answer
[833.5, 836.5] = 48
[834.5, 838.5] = 48.7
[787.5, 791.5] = 50.9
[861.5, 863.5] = 50.1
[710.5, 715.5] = 53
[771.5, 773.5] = 49.7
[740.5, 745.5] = 47.7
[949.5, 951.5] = 52.4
